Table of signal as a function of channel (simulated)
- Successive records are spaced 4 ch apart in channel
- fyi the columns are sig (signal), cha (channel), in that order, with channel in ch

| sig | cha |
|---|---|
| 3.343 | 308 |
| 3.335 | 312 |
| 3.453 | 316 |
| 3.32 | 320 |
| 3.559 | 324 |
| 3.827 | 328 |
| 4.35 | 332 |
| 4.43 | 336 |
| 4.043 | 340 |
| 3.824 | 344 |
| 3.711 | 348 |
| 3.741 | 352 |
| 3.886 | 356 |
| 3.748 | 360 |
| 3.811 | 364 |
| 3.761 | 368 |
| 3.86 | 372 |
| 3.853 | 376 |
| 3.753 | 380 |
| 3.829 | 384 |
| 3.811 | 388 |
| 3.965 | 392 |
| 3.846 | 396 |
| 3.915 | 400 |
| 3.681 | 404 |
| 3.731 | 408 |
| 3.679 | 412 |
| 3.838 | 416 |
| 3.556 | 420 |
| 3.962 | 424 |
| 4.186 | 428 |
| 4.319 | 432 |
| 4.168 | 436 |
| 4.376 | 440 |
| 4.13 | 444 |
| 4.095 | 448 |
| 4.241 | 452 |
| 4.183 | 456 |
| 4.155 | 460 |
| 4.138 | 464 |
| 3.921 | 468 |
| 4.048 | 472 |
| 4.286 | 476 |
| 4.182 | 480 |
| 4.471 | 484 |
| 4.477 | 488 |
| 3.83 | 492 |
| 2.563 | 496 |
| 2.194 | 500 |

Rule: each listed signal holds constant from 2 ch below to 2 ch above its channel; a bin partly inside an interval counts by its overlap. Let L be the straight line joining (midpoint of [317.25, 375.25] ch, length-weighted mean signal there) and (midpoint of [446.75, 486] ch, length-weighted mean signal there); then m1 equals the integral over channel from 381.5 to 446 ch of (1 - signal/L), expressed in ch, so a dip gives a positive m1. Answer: 1.5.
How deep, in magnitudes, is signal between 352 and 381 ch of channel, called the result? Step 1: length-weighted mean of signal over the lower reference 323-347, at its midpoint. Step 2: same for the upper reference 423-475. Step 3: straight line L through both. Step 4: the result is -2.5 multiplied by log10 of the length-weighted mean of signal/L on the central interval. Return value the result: 0.07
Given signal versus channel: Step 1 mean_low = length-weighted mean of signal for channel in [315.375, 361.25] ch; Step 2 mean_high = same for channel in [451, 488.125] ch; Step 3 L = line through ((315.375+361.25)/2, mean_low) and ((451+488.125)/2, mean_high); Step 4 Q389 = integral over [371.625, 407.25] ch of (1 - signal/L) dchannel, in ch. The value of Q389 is 1.3 ch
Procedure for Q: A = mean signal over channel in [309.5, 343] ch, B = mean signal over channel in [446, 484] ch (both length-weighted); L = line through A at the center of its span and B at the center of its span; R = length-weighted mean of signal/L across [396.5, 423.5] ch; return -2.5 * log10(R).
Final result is 0.07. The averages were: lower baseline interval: 3.78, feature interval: 3.75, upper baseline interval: 4.16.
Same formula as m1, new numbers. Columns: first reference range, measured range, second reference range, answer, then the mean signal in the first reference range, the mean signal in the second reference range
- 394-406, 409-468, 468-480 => -1.2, 3.81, 4.13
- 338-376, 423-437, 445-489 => -0.4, 3.82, 4.19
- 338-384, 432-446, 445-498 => -0.9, 3.82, 4.05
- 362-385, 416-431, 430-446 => 0.8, 3.81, 4.25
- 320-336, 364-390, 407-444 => 0.9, 3.9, 3.99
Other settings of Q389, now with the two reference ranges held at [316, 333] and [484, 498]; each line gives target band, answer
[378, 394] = -0.5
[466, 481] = -1.5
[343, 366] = -0.5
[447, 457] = -1.2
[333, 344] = -1.4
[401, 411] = 0.0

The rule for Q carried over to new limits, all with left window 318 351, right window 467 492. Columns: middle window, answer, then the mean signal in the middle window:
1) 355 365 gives 0.036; 3.81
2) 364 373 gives 0.042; 3.81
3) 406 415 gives 0.093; 3.72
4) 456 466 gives 0.004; 4.15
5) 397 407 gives 0.066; 3.8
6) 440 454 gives -0.013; 4.19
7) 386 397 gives 0.037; 3.88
